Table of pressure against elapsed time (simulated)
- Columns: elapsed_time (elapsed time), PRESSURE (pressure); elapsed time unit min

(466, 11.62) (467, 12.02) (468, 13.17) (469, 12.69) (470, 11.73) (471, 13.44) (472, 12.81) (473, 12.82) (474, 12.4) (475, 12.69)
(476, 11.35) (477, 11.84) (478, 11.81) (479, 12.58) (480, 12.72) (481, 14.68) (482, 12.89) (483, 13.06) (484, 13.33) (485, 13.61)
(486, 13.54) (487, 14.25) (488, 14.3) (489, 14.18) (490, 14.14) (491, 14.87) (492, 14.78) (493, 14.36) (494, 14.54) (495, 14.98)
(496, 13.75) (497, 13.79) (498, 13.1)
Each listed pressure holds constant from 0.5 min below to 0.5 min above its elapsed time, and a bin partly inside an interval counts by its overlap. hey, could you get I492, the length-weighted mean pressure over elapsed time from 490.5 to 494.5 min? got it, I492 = 14.6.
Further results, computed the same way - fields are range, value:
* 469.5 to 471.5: 12.6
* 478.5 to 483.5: 13.2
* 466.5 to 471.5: 12.6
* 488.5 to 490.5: 14.2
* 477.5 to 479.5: 12.2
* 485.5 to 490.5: 14.1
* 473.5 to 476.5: 12.1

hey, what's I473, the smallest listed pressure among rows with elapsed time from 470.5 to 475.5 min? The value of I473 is 12.4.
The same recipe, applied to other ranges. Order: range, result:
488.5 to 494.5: 14.14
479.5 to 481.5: 12.72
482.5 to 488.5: 13.06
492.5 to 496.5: 13.75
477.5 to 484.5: 11.81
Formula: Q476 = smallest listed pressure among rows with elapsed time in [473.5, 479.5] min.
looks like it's 11.35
